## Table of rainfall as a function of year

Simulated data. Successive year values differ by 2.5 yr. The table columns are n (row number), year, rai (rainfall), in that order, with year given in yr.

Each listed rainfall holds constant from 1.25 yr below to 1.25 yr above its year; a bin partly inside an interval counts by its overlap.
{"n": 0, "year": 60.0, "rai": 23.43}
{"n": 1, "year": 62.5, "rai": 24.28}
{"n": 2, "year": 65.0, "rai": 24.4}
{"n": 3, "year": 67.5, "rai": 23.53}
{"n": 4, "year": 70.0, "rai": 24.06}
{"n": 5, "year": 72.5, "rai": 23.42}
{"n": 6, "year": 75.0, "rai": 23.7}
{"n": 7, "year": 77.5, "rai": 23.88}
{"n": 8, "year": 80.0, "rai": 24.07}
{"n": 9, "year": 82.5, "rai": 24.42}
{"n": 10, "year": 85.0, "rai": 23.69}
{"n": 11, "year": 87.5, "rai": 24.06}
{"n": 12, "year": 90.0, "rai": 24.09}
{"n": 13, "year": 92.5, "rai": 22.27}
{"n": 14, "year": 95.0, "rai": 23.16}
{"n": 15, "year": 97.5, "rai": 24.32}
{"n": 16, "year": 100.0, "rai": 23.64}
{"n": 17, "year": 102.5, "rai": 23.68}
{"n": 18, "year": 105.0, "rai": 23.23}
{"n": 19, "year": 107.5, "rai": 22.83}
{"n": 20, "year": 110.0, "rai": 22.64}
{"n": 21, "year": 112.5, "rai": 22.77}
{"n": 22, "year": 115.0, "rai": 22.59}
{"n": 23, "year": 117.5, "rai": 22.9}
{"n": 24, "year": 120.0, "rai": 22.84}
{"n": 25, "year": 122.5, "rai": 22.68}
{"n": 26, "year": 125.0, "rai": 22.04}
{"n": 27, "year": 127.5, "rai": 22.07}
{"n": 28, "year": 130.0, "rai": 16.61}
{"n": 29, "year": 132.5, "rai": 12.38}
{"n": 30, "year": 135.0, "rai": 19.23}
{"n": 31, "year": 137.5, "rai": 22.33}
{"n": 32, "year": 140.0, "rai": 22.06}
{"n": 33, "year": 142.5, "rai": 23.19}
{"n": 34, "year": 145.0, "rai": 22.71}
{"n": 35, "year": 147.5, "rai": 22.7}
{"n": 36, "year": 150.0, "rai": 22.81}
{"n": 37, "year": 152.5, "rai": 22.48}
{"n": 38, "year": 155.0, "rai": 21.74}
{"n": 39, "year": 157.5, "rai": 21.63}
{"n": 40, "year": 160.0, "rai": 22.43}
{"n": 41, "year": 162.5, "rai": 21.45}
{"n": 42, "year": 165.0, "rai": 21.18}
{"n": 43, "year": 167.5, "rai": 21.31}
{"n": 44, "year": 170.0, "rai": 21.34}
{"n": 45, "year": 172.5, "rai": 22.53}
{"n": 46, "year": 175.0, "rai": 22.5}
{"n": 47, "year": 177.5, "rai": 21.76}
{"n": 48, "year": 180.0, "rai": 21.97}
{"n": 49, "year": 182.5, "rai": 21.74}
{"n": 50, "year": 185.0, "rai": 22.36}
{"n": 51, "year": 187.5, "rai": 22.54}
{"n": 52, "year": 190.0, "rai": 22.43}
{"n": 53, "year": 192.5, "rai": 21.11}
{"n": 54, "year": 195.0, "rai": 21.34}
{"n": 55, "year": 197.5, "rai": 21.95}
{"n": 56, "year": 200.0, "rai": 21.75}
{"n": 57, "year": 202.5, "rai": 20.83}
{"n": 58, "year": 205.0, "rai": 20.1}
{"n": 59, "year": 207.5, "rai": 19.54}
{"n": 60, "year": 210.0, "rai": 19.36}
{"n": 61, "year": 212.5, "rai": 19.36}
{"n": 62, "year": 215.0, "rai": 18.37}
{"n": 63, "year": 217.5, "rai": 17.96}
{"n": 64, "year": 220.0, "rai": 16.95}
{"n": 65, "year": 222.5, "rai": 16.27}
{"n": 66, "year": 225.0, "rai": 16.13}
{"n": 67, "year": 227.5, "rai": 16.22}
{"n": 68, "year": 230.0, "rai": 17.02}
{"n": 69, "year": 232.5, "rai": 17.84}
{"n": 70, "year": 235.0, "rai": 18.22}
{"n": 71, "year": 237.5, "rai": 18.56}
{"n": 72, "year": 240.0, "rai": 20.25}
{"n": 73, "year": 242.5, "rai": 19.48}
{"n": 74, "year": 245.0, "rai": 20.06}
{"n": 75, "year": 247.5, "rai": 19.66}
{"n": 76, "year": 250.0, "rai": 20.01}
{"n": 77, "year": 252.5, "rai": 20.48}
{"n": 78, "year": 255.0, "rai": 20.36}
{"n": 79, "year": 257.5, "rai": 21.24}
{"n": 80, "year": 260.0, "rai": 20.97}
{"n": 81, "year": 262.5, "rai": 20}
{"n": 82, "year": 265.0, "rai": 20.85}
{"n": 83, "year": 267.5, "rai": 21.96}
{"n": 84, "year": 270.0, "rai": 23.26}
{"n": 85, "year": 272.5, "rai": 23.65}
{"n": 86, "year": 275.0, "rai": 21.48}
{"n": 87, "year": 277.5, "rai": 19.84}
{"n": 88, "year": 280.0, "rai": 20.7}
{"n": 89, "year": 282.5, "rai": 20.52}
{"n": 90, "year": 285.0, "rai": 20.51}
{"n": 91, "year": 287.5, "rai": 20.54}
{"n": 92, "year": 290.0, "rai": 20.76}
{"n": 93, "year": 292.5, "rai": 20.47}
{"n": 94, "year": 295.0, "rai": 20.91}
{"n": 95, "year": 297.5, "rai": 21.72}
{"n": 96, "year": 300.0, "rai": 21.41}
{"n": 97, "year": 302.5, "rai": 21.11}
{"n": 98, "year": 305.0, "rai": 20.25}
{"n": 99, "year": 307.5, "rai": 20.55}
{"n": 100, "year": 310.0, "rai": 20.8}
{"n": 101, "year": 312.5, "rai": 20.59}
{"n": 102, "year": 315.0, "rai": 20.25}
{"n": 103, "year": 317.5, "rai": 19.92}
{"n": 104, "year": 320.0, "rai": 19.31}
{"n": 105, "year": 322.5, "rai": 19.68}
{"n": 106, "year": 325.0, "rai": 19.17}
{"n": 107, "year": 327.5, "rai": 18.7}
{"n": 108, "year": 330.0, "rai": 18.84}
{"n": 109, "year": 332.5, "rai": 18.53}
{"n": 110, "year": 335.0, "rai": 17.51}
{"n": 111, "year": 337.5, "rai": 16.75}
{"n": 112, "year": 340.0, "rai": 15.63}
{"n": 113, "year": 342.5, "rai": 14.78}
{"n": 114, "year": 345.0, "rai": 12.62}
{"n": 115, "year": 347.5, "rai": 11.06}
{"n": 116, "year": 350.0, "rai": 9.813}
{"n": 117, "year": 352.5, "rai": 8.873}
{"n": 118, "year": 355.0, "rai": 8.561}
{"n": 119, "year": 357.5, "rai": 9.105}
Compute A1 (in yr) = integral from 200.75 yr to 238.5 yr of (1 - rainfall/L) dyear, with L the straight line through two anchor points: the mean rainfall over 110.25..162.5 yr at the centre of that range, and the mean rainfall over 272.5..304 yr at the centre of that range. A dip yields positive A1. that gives 5.3 yr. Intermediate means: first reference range 21.5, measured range 18.2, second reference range 20.9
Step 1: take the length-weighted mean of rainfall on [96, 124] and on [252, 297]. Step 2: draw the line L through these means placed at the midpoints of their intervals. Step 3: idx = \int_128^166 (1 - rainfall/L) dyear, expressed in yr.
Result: 2.70 yr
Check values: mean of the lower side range 23.1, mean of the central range 21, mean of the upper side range 21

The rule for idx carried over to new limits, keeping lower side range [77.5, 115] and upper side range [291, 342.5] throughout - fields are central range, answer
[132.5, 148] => 1.0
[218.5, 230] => 2.5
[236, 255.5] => 0.9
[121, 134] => 2.1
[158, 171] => 0.4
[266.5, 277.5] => -1.1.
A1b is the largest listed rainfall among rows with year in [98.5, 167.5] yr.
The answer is 23.68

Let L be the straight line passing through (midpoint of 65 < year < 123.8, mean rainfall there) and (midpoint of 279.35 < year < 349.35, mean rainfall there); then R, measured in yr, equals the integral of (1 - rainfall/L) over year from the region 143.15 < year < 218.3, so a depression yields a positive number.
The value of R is 1.0 yr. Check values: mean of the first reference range 23.4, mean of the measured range 21.4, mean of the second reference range 19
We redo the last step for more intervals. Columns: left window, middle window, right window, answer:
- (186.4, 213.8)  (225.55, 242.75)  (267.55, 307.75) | 2.4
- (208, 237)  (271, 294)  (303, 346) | -3.5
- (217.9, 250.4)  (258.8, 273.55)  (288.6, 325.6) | -2.0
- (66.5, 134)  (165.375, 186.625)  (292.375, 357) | -1.1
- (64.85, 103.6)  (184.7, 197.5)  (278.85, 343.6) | -0.1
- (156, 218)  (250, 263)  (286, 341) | -0.1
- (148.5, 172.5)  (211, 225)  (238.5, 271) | 2.3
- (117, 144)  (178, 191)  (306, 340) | -1.2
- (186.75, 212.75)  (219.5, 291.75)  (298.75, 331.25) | 2.4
